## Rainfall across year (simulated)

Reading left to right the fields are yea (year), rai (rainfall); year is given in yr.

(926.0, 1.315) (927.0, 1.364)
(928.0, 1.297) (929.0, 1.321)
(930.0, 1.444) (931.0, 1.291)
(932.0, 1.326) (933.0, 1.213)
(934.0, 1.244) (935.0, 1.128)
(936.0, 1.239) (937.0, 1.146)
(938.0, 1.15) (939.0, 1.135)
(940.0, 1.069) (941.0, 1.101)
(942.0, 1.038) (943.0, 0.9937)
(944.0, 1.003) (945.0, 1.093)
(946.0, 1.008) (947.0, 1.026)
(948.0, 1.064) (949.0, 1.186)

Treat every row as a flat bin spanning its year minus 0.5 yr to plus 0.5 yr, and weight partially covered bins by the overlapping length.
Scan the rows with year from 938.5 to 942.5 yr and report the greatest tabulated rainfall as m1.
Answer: 1.135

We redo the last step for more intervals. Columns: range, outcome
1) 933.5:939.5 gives 1.244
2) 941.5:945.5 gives 1.093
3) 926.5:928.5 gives 1.364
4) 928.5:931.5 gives 1.444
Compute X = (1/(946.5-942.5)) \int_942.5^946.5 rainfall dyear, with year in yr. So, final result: 1.02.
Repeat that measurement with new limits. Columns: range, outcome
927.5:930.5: 1.35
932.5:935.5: 1.2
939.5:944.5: 1.04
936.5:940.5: 1.12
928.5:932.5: 1.35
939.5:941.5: 1.08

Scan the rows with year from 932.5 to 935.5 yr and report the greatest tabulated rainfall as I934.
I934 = 1.244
